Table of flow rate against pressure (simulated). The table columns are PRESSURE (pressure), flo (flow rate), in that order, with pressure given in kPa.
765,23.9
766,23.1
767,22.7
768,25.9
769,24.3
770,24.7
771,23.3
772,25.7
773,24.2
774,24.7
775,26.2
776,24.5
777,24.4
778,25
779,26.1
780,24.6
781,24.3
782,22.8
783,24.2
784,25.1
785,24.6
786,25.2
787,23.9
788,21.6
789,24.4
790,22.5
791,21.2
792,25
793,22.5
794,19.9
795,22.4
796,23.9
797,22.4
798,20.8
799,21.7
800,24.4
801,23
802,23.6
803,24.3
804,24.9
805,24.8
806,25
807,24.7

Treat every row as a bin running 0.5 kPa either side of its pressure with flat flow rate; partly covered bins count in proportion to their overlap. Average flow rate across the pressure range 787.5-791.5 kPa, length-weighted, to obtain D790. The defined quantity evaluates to 22.4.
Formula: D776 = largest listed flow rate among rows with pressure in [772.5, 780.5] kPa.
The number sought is 26.2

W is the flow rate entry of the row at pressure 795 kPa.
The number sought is 22.4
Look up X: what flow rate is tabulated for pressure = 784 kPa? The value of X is 25.1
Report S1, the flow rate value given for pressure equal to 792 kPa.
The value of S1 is 25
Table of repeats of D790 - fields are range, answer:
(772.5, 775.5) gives 25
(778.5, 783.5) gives 24.4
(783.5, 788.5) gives 24.1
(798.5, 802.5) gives 23.2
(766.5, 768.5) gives 24.3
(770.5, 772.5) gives 24.5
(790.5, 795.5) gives 22.2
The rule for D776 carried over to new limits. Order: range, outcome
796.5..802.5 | 24.4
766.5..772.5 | 25.9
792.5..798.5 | 23.9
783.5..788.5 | 25.2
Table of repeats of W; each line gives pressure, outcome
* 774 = 24.7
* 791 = 21.2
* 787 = 23.9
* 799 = 21.7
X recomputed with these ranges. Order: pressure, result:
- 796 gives 23.9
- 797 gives 22.4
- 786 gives 25.2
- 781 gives 24.3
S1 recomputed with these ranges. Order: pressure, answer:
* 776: 24.5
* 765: 23.9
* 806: 25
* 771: 23.3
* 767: 22.7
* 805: 24.8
